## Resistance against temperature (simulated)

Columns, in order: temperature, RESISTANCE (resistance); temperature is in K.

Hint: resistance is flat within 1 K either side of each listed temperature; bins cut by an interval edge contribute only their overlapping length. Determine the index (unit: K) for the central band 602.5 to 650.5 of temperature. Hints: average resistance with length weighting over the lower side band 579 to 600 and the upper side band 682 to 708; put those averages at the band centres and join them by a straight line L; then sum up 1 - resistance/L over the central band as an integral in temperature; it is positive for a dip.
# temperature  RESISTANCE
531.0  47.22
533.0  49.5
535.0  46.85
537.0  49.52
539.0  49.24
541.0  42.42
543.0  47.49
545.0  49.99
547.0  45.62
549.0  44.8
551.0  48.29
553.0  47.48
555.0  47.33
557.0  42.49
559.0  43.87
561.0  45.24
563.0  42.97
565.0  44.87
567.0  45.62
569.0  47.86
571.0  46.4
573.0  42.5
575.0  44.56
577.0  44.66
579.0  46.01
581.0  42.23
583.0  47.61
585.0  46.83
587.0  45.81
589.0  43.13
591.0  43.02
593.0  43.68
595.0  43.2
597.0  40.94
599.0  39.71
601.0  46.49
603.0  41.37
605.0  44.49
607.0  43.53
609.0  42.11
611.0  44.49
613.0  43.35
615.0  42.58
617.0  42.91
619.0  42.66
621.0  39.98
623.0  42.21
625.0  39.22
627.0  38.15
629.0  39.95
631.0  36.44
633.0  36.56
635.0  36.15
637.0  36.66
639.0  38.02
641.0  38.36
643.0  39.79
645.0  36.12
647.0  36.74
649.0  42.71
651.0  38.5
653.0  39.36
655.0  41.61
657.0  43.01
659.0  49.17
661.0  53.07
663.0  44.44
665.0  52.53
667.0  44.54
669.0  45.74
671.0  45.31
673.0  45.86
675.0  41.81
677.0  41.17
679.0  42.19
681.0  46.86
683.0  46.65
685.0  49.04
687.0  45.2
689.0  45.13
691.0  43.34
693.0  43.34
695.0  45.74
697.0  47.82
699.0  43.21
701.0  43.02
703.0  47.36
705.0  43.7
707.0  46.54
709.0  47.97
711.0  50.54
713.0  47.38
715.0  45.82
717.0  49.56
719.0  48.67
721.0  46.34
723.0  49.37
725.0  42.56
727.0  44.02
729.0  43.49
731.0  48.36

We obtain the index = 4.49 K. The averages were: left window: 43.7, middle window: 40.2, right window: 45.4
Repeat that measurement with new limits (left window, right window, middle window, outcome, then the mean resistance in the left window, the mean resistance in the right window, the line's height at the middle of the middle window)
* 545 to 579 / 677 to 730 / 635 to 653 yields 2.9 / 45.4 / 45.9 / 45.7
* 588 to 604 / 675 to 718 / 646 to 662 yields 0.5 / 42.7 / 45.7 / 44.4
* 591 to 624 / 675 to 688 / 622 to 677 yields 3.1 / 42.7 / 44.9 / 44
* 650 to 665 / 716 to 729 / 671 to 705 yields 0.5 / 44.7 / 46.5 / 45.6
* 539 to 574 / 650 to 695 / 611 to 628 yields 1.4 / 45.7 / 44.9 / 45.3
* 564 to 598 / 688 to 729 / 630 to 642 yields 2.2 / 44.6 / 46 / 45.2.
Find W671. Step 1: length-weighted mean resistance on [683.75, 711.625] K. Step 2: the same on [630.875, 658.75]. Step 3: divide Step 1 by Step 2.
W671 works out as 1.18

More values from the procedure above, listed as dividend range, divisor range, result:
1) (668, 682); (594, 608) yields 1.03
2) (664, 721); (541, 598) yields 1.02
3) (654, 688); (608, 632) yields 1.11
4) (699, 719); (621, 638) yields 1.22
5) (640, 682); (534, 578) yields 0.94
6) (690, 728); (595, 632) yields 1.10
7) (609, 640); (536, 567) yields 0.87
